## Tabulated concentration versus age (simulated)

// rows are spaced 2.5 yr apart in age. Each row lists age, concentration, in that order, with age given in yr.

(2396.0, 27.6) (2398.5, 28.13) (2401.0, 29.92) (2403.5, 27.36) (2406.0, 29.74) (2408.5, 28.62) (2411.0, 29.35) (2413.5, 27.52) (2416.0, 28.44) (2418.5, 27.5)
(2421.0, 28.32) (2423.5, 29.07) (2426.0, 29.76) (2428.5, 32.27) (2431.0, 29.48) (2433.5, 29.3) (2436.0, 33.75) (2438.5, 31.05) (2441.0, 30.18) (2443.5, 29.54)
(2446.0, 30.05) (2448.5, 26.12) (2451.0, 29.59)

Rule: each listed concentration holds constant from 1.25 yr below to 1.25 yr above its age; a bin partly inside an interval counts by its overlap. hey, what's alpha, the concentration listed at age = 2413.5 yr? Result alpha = 27.52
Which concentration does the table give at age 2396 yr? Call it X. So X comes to 27.6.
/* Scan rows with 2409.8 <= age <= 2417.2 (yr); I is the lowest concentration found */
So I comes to 27.52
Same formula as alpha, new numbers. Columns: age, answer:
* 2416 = 28.44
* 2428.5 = 32.27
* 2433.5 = 29.3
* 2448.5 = 26.12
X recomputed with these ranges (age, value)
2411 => 29.35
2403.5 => 27.36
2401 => 29.92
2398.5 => 28.13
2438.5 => 31.05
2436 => 33.75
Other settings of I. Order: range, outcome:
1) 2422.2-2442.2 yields 29.07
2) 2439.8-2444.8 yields 29.54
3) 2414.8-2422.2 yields 27.5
